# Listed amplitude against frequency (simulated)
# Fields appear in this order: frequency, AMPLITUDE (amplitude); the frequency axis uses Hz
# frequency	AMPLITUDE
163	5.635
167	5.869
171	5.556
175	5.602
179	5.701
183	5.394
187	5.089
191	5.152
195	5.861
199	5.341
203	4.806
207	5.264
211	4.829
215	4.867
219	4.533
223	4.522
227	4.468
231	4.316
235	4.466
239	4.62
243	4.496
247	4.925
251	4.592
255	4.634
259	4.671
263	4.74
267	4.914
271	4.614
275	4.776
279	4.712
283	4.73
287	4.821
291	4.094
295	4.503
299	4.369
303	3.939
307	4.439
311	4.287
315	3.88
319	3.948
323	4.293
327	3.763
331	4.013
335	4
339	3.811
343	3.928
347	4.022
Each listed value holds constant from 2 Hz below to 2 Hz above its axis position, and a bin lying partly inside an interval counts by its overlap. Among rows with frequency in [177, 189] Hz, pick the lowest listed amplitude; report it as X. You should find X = 5.089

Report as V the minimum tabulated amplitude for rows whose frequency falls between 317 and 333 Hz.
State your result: 3.763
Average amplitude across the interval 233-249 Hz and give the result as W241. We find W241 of 4.63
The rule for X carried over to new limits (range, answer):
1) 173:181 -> 5.602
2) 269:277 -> 4.614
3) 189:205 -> 4.806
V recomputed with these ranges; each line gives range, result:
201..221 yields 4.533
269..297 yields 4.094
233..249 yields 4.466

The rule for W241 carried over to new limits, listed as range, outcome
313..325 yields 4.04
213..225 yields 4.64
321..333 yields 4.02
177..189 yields 5.39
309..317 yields 4.08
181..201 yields 5.37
